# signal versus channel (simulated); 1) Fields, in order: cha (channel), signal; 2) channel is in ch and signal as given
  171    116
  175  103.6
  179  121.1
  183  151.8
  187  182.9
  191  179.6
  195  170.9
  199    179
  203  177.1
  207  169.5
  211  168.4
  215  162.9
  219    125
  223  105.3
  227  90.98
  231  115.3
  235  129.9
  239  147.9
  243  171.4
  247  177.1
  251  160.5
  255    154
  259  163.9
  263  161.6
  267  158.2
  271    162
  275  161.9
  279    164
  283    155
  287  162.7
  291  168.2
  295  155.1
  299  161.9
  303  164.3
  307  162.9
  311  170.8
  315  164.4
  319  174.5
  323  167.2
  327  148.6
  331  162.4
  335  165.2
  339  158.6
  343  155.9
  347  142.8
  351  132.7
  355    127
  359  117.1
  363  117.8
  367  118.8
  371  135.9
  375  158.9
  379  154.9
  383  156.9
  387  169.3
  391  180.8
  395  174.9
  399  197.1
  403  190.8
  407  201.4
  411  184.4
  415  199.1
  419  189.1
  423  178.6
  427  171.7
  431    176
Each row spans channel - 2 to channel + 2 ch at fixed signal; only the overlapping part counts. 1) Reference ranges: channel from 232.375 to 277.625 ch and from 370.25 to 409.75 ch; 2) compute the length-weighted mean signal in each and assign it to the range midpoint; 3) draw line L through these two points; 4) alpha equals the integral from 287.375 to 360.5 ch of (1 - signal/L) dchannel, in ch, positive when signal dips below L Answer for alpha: 4.4 ch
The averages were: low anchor 158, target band 156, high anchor 173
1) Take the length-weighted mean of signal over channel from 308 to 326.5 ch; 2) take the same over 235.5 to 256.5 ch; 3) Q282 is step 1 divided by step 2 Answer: 1.04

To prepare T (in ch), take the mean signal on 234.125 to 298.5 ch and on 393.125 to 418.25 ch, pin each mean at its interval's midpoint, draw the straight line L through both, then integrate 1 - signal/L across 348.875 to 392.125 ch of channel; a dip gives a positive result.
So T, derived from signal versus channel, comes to 9.8 ch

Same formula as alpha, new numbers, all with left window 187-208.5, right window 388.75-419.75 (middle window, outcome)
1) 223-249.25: 6.2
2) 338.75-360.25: 5.5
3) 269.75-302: 3.6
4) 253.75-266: 1.4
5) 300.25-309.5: 1.0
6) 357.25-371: 4.9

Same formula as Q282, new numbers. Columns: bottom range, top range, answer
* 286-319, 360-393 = 0.90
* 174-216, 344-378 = 0.82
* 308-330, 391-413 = 1.15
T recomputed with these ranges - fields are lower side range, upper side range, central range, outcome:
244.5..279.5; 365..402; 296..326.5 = -0.6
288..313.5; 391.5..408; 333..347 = 1.3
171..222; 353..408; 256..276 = -0.7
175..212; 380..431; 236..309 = 3.8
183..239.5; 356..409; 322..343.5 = -0.4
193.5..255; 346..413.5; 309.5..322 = -1.3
